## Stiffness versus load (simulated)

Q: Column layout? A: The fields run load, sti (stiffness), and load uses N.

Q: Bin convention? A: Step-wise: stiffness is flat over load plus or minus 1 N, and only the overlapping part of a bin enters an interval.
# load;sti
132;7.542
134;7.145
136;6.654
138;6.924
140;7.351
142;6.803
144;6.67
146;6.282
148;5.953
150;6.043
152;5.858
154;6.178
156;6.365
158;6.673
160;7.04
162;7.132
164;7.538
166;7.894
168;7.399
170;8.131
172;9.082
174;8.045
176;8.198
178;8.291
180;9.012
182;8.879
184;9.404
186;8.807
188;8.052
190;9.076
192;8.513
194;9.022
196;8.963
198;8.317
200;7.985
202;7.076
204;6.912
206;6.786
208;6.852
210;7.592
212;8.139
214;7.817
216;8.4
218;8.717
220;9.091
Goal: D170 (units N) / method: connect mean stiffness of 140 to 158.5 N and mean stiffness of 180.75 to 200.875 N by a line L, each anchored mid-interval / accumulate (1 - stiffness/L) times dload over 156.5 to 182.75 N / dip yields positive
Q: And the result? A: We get -1.3 N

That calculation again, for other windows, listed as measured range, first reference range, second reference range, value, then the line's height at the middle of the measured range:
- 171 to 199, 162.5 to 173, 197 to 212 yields -3.6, 7.71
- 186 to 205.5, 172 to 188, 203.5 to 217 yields -0.3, 8.06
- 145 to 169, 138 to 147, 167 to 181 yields 2.6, 7.49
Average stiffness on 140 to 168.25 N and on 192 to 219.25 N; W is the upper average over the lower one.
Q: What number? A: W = 1.18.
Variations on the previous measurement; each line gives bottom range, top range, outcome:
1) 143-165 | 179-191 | 1.36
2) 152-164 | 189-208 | 1.20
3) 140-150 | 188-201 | 1.33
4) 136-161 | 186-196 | 1.34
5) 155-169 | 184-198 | 1.22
